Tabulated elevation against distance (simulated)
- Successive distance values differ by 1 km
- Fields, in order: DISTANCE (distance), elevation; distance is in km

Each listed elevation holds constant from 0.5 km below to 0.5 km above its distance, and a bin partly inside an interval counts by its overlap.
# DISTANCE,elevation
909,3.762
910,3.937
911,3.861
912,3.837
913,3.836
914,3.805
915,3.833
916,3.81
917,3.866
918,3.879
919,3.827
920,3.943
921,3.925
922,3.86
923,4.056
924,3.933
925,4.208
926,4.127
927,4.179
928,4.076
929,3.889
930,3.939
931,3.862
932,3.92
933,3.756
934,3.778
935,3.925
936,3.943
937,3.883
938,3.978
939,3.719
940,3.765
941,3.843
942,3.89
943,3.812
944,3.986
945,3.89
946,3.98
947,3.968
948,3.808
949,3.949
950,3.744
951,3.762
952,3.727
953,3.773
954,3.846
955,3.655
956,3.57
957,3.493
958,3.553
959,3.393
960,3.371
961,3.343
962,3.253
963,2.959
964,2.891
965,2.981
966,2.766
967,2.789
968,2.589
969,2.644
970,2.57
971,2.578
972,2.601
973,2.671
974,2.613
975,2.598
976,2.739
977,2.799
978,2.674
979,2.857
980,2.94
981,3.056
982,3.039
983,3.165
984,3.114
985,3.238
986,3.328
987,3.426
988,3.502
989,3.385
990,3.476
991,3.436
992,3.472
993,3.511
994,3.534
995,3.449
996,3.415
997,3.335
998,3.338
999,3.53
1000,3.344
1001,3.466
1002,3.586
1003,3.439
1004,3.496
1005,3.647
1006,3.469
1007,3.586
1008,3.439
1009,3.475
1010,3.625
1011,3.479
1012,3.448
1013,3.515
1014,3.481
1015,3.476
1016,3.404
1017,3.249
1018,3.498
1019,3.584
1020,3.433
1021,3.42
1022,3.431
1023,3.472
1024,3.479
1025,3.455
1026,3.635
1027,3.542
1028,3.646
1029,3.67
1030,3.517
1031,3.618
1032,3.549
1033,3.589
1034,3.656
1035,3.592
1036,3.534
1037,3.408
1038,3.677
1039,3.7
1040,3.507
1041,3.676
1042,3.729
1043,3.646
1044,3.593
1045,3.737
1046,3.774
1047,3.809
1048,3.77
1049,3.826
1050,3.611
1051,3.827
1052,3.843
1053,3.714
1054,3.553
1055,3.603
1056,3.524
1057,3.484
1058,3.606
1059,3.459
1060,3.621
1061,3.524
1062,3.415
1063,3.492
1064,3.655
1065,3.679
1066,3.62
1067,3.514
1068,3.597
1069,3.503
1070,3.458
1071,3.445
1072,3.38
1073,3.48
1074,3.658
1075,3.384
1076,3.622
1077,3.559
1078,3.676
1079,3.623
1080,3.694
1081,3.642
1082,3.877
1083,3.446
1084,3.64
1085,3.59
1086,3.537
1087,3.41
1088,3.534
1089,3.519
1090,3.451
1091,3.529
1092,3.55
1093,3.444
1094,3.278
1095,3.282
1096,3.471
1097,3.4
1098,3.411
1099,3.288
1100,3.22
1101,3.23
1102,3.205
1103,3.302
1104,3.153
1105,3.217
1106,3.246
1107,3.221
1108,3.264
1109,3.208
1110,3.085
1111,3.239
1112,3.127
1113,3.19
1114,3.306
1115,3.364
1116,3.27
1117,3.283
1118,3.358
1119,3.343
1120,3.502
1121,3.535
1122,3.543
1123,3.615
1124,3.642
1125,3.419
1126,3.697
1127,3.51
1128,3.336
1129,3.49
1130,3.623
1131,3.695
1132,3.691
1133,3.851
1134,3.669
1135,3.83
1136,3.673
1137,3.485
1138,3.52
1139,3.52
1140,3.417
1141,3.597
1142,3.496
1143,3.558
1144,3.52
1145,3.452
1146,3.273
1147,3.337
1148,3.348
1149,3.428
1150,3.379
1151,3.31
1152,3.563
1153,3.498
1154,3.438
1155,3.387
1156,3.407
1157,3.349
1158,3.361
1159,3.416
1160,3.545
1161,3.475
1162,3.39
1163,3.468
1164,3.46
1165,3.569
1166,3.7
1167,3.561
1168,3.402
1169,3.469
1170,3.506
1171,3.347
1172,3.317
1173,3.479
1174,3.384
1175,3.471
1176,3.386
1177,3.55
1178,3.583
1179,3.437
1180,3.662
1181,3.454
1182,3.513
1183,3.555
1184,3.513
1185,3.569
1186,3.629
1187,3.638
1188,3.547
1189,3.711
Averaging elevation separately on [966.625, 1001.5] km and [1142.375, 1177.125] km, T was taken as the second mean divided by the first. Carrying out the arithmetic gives 1.1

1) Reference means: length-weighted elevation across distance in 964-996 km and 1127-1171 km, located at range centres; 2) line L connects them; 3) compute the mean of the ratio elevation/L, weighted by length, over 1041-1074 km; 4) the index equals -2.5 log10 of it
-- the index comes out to -0.12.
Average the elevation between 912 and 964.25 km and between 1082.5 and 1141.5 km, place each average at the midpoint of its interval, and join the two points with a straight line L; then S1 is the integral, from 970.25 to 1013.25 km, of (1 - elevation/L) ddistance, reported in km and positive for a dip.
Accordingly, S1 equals 5.1 km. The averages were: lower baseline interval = 3.79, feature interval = 3.25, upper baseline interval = 3.43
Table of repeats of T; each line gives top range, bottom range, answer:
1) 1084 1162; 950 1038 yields 1.03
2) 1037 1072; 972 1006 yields 1.12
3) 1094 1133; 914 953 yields 0.87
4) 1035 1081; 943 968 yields 1.03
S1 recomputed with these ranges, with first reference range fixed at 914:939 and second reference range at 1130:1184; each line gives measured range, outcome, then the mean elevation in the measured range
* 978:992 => 2.2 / 3.22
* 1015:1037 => 1.3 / 3.52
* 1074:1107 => 1.5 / 3.45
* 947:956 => 0.2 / 3.78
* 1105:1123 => 1.4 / 3.31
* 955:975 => 4.5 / 2.99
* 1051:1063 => 0.3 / 3.58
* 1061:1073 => 0.5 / 3.52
